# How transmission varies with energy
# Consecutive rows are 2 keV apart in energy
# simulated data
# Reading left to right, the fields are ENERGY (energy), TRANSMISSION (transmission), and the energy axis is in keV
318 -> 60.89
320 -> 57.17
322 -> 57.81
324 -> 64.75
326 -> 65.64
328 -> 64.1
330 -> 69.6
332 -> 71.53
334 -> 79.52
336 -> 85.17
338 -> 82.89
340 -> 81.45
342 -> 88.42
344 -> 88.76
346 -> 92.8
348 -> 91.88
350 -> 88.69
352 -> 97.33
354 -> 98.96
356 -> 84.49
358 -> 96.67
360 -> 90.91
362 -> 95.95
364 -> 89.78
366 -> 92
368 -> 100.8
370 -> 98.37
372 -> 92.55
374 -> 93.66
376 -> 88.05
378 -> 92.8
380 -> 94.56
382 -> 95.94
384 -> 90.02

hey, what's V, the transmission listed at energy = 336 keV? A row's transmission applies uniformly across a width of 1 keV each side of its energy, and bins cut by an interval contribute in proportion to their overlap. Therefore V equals 85.17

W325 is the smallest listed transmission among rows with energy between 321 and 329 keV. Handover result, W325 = 57.81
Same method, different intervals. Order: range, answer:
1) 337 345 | 81.45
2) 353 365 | 84.49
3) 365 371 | 92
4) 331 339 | 71.53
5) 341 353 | 88.42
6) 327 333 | 64.1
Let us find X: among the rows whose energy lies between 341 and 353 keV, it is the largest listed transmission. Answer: 97.33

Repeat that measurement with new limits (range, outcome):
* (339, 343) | 88.42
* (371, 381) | 94.56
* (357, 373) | 100.8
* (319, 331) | 69.6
